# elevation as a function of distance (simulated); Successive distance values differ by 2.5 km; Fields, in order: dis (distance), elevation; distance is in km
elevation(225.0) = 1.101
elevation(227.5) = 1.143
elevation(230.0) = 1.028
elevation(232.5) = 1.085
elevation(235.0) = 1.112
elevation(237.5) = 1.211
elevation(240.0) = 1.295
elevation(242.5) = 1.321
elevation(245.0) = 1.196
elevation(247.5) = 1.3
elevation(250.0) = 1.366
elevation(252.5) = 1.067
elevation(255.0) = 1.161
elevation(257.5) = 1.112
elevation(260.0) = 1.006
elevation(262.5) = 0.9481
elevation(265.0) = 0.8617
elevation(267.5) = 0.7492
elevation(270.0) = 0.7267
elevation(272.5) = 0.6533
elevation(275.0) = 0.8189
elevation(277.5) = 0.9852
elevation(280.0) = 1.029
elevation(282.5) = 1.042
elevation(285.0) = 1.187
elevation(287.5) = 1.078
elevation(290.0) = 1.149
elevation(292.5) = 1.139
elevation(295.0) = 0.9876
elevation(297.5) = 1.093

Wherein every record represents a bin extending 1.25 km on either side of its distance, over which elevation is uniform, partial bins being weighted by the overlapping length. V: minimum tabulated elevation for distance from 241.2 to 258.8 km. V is 1.067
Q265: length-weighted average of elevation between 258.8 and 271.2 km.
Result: 0.858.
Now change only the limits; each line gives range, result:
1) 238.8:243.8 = 1.31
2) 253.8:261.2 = 1.09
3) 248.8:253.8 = 1.21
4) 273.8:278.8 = 0.904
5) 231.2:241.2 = 1.17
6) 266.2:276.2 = 0.737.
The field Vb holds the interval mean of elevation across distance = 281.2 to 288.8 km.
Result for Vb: 1.1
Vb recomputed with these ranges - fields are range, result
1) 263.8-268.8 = 0.804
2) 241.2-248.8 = 1.27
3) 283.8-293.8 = 1.14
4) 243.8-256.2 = 1.22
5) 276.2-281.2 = 1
